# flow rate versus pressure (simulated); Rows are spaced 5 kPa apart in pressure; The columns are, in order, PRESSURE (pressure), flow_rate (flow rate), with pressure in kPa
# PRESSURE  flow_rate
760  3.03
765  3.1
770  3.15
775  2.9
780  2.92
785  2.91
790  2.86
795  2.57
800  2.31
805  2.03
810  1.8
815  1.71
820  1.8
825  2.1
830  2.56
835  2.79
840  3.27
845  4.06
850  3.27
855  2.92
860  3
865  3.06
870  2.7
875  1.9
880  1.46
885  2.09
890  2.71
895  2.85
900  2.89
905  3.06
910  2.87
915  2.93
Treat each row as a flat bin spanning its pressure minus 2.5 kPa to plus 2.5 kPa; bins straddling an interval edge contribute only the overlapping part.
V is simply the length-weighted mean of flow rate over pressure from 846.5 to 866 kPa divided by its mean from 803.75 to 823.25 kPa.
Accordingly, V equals 1.7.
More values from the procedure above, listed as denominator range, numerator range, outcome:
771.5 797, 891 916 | 1.02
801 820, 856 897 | 1.32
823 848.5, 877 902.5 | 0.80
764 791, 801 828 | 0.65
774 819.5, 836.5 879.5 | 1.23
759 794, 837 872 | 1.08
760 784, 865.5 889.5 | 0.72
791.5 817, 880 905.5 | 1.21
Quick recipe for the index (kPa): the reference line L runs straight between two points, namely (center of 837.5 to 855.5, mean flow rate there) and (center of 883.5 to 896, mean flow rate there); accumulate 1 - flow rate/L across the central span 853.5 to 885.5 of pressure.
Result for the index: 5.7 kPa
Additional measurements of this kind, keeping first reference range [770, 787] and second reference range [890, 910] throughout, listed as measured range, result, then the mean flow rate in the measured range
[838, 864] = -3.3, 3.29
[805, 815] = 3.7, 1.84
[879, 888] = 3.2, 1.88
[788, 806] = 2.9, 2.47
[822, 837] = 2.4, 2.45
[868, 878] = 2.3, 2.24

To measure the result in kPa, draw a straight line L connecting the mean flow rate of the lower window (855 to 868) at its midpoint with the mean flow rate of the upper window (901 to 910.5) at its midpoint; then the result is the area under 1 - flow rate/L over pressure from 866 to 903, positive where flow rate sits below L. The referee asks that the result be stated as 7.1 kPa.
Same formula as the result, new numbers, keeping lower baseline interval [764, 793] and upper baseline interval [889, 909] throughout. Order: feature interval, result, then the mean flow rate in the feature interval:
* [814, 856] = 2.5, 2.75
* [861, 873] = 0.2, 2.85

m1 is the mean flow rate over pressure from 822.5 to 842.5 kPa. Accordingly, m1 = 2.68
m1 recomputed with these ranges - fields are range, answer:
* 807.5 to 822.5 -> 1.77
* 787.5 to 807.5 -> 2.44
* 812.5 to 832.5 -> 2.04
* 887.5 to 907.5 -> 2.88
